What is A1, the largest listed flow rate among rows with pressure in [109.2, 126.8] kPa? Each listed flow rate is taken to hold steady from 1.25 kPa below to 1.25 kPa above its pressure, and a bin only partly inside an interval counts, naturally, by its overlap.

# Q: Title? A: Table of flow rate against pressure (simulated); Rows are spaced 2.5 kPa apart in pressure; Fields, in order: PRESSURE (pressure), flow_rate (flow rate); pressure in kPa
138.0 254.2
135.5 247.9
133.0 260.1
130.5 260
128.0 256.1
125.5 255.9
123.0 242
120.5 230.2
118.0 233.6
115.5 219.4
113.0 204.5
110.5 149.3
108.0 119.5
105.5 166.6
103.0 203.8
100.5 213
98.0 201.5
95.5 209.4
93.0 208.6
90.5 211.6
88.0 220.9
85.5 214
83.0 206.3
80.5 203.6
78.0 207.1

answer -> 255.9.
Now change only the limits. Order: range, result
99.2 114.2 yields 213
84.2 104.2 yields 220.9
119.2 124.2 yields 242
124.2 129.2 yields 256.1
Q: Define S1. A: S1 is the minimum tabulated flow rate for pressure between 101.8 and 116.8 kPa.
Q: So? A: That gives 119.5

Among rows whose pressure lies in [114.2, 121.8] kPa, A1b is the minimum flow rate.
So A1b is 219.4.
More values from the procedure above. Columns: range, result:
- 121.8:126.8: 242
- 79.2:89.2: 203.6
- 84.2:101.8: 201.5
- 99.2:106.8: 166.6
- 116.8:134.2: 230.2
